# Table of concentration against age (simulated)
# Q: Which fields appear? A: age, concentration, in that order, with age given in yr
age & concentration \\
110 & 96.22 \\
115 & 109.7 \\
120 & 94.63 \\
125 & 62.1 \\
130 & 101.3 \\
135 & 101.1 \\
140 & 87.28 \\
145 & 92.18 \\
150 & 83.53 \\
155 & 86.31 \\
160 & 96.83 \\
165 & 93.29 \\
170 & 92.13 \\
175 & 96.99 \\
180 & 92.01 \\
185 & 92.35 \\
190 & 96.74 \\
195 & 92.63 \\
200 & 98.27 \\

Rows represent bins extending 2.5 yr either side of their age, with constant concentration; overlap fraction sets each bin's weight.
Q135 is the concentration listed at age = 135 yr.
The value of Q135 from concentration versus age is 101.1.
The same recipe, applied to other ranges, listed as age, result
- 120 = 94.63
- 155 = 86.31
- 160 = 96.83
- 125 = 62.1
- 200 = 98.27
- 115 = 109.7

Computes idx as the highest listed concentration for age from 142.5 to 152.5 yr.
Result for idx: 92.18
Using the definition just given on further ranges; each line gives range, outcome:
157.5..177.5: 96.99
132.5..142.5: 101.1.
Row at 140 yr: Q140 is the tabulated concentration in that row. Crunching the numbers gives 87.28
